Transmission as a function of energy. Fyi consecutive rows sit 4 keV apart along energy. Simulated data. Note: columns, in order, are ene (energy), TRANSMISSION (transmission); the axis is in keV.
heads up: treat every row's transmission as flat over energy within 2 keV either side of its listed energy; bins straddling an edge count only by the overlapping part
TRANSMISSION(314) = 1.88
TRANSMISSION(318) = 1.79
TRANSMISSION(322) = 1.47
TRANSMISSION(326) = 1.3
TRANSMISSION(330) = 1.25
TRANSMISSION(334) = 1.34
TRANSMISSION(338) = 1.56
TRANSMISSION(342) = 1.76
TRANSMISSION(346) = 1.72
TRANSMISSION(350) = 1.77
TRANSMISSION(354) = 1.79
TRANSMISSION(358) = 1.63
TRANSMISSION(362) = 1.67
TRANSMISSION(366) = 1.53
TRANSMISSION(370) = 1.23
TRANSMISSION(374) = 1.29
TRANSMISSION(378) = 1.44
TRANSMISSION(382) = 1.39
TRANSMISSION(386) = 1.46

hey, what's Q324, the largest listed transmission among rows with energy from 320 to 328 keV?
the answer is 1.47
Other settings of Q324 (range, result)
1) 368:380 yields 1.44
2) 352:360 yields 1.79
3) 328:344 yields 1.76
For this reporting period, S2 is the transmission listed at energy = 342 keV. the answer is 1.76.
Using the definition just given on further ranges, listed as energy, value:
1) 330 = 1.25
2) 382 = 1.39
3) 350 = 1.77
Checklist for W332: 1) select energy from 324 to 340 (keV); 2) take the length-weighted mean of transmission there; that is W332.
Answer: 1.36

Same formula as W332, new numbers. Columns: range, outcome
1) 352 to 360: 1.71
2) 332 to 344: 1.55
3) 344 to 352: 1.75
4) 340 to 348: 1.74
